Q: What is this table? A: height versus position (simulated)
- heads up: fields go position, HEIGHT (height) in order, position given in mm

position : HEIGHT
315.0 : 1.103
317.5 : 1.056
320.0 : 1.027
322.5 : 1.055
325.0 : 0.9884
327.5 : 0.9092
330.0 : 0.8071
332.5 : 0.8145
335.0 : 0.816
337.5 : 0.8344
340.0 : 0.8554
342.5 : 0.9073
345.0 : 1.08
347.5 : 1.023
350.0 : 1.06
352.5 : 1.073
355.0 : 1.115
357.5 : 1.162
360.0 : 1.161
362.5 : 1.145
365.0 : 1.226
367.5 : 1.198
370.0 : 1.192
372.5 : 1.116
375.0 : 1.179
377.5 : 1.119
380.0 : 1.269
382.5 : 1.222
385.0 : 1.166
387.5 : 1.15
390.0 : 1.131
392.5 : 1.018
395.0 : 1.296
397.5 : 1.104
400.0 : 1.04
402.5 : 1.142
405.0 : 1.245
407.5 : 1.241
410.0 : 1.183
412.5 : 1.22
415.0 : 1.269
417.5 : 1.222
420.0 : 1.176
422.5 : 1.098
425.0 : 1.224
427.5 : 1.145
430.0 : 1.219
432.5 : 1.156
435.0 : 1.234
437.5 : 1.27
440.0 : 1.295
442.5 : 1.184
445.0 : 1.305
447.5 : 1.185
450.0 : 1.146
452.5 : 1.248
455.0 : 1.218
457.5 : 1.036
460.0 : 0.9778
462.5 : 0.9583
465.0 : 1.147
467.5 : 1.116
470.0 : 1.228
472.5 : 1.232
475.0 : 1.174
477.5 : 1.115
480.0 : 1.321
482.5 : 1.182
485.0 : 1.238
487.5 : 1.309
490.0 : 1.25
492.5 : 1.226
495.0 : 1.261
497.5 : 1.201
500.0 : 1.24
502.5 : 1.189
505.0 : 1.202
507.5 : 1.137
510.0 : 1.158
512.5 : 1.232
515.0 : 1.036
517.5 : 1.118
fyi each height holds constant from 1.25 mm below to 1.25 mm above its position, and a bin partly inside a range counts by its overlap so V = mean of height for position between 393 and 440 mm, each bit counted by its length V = 1.19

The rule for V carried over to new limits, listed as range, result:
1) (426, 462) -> 1.18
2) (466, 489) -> 1.21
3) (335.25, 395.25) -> 1.1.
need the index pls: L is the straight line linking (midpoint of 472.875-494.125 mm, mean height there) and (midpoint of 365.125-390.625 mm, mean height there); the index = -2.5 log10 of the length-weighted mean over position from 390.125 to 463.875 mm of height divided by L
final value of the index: 0.02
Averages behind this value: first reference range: 1.18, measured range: 1.17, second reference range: 1.23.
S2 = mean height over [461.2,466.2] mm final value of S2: 1.05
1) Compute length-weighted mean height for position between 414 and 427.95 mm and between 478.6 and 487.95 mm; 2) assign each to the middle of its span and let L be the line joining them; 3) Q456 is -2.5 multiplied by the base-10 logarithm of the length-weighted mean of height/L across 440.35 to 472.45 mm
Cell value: 0.07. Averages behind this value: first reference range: 1.19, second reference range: 1.26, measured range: 1.15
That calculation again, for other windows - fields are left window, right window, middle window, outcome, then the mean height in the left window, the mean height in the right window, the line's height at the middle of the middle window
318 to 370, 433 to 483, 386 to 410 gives -0.06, 1.02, 1.18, 1.09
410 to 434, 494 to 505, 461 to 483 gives 0.04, 1.19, 1.22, 1.21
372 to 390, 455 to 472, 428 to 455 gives -0.10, 1.17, 1.09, 1.12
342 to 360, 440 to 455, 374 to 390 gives -0.06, 1.07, 1.22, 1.12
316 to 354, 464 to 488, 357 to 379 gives -0.15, 0.956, 1.2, 1.01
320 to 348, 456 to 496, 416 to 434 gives -0.09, 0.919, 1.17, 1.08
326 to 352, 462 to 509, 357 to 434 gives -0.15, 0.916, 1.2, 1.03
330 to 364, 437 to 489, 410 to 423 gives -0.09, 0.998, 1.18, 1.11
